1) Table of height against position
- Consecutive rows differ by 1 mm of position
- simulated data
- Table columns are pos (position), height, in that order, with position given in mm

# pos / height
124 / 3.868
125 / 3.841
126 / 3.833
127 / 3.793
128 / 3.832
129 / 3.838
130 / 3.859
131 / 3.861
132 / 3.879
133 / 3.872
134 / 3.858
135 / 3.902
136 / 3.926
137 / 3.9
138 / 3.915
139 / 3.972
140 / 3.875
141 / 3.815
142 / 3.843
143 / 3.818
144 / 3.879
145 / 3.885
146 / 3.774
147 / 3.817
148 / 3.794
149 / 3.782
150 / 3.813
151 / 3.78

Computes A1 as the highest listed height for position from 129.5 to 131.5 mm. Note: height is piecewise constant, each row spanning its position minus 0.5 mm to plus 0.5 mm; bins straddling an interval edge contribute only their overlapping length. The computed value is 3.861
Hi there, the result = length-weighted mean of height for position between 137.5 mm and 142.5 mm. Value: 3.88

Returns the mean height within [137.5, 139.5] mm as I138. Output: 3.94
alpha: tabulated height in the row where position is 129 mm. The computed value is 3.838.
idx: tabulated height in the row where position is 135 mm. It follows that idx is 3.902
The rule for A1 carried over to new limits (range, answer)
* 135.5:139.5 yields 3.972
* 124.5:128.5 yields 3.841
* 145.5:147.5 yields 3.817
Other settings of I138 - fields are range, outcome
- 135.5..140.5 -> 3.92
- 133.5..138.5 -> 3.9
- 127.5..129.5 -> 3.83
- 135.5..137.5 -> 3.91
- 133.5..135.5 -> 3.88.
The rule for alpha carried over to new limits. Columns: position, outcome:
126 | 3.833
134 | 3.858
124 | 3.868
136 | 3.926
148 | 3.794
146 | 3.774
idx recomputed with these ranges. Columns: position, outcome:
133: 3.872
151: 3.78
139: 3.972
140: 3.875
